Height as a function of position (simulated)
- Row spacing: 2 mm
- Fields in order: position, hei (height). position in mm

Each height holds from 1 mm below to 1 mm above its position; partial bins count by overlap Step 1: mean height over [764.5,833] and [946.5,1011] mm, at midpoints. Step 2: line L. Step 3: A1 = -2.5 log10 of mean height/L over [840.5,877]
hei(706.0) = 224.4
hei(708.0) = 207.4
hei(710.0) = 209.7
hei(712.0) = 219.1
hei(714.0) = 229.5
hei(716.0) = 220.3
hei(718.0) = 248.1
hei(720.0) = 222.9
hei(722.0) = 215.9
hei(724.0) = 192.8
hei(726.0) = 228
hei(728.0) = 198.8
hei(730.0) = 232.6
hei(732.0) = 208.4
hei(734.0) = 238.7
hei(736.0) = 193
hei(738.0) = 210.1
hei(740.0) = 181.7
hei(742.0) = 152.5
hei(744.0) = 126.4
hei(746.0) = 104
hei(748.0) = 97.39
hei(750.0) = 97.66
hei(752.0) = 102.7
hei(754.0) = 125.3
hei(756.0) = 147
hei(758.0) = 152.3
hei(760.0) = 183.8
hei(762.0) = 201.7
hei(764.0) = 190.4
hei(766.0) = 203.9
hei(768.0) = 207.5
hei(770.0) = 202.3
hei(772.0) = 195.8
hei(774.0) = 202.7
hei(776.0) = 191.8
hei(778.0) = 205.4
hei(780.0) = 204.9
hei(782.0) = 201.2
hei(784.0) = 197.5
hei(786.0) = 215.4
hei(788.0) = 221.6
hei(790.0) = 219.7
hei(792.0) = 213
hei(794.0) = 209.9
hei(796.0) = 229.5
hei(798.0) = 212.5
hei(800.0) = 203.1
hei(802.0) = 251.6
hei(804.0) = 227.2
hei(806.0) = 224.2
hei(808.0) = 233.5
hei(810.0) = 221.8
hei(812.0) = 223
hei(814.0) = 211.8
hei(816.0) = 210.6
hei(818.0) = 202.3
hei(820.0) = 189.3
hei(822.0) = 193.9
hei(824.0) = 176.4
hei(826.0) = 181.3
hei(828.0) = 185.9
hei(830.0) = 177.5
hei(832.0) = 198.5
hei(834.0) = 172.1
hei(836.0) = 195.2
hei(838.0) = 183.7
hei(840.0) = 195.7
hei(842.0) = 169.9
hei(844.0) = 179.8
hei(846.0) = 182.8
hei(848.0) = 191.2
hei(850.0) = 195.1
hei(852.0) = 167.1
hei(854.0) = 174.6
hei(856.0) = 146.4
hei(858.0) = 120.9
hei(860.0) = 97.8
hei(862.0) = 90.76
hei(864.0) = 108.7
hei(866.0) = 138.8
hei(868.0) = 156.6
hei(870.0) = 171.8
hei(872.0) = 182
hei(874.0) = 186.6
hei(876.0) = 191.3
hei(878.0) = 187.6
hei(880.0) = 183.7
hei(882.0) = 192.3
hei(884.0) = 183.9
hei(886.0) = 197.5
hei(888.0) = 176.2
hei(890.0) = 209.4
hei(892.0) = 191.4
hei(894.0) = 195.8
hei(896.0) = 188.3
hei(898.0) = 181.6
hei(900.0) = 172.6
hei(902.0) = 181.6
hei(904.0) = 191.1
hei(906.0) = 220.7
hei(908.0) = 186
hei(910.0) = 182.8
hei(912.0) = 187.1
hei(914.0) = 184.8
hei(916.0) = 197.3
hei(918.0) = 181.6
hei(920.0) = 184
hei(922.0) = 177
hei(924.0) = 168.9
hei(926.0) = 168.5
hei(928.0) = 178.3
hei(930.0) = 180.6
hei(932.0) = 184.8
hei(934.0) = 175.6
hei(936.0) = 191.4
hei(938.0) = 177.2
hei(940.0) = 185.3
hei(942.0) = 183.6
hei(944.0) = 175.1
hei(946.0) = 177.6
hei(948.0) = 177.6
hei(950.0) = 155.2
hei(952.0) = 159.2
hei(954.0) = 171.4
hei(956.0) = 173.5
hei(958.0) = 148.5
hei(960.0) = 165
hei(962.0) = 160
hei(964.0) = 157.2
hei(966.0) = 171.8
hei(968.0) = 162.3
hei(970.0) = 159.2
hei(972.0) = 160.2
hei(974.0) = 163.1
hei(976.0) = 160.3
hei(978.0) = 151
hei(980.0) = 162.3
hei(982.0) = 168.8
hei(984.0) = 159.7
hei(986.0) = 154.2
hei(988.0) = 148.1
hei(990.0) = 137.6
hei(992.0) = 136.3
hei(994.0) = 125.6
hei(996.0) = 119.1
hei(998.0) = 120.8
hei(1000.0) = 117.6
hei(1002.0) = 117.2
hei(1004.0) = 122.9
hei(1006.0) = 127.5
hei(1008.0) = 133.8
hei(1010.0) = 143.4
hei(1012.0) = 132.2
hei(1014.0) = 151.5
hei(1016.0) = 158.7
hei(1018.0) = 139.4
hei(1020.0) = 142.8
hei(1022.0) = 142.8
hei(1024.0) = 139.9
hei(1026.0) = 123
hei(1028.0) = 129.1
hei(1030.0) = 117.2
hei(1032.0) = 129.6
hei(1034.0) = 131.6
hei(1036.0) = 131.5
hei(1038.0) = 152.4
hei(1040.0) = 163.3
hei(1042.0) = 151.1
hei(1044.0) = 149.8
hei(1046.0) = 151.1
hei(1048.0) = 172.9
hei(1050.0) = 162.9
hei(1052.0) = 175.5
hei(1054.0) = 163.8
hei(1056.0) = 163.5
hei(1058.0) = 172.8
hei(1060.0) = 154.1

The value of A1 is 0.18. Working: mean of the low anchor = 207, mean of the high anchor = 150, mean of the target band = 159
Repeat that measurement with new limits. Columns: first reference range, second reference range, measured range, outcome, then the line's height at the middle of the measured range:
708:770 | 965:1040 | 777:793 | -0.18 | 178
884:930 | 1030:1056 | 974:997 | 0.13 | 166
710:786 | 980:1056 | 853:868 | 0.31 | 169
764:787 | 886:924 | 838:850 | 0.06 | 195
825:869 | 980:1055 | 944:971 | -0.10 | 150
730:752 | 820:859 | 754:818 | -0.21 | 169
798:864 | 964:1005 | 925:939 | -0.13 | 160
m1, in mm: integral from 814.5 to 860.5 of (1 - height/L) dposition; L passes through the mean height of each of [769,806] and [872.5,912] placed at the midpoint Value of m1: 5.1 mm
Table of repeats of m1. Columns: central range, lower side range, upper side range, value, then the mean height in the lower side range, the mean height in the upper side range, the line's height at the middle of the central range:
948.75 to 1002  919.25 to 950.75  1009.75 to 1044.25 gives 3.1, 178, 140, 161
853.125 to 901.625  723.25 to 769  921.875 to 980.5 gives 0.7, 173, 169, 171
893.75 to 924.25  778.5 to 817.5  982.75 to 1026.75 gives -2.2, 217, 136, 174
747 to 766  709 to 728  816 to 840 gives 5.6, 220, 188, 209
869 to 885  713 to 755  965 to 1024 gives -2.3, 182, 144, 161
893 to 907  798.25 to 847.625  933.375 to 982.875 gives -0.7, 200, 168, 181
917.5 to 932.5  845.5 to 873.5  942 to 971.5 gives -1.5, 152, 166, 161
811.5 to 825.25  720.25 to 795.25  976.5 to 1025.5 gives -2.0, 186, 140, 175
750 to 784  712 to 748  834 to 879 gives 1.3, 198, 164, 188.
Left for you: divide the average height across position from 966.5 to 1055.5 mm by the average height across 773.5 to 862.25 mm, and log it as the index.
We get 0.7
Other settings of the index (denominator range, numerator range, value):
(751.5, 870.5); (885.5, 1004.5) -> 0.90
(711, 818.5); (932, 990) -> 0.84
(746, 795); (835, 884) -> 0.92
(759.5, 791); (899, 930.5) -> 0.91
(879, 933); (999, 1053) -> 0.76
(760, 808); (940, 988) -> 0.78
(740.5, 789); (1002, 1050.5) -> 0.82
